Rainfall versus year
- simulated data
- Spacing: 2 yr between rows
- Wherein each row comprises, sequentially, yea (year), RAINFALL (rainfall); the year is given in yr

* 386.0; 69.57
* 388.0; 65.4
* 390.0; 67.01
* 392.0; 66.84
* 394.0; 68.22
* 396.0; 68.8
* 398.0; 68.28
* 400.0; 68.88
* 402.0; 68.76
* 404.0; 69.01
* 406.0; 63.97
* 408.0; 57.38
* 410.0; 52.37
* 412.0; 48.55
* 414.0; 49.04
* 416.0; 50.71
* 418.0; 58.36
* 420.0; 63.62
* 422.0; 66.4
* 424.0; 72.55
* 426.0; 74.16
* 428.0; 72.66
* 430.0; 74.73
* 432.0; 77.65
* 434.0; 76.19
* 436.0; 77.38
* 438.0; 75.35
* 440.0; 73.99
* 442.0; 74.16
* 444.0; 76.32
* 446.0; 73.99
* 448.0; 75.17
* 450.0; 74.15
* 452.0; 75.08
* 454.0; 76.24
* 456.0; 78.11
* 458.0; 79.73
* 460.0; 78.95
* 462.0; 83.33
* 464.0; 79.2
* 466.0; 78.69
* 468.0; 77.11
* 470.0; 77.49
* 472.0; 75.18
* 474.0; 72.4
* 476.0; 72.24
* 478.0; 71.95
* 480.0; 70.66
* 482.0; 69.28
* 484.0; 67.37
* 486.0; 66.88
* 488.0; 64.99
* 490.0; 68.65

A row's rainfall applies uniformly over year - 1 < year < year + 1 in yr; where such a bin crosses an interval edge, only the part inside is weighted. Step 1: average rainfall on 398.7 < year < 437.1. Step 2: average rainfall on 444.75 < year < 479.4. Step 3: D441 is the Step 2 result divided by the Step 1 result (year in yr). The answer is 1.17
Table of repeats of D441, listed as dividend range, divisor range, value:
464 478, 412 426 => 1.25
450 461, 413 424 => 1.31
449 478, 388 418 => 1.24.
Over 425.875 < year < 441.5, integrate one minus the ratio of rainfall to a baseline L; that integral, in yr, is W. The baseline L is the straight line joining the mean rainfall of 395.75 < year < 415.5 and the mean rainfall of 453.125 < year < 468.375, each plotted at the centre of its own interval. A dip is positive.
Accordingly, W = -1.2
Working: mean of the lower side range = 61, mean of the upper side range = 79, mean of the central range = 75.3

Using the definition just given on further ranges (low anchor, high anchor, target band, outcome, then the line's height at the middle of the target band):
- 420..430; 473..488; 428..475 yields -4.0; 70.4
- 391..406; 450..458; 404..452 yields 3.2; 72.6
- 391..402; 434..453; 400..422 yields 3.5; 70.4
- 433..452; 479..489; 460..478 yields -1.6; 70.5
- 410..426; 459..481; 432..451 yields -2.5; 66.8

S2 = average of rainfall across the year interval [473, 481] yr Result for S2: 71.8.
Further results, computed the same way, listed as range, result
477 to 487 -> 69.2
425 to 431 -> 73.9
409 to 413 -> 50.5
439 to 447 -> 74.6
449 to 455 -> 75.2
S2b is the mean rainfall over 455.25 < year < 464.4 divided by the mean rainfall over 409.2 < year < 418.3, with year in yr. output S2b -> 1.56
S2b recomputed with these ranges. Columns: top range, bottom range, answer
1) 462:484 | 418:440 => 1.03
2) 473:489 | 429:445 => 0.92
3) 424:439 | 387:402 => 1.11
